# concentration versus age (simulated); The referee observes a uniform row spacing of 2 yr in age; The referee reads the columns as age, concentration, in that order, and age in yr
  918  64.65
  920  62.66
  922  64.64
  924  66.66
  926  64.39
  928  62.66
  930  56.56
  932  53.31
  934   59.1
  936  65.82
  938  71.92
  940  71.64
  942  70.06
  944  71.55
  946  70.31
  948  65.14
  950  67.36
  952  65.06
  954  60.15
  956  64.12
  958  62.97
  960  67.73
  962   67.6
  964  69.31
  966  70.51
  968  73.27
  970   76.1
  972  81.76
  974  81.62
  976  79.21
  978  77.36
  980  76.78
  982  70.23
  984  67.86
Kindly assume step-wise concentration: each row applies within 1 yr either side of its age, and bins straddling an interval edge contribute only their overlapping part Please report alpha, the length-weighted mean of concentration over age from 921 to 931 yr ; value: 63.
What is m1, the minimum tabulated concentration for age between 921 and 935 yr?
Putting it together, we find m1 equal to 53.31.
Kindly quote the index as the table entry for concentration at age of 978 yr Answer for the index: 77.36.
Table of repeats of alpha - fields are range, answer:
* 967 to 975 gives 78.2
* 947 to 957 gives 64.4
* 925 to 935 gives 59.2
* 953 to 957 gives 62.1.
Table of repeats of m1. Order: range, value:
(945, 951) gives 65.14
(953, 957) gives 60.15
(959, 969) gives 67.6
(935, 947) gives 65.82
